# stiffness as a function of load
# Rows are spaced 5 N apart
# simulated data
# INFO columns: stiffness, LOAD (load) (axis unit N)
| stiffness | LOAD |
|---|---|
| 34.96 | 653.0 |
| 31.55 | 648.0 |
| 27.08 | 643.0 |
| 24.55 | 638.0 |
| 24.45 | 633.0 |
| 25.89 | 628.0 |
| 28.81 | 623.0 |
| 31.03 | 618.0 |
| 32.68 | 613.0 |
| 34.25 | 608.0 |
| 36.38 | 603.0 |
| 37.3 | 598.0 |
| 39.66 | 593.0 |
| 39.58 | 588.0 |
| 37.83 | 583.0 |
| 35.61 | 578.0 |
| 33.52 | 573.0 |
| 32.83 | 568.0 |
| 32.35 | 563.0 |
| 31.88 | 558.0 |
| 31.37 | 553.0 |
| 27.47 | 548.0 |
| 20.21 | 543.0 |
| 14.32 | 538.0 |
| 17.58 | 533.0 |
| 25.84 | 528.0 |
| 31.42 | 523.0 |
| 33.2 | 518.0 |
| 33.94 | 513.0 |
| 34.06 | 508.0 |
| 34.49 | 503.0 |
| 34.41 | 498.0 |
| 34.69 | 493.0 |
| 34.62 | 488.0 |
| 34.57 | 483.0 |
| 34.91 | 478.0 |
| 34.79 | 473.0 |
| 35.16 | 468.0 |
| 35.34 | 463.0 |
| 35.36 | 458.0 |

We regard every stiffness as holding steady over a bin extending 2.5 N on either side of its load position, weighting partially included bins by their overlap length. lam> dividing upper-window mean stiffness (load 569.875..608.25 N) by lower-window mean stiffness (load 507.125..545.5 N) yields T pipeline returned 1.42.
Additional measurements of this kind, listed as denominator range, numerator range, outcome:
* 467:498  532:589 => 0.85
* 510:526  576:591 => 1.16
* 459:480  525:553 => 0.63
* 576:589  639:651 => 0.77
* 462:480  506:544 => 0.76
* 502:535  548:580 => 1.08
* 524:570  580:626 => 1.35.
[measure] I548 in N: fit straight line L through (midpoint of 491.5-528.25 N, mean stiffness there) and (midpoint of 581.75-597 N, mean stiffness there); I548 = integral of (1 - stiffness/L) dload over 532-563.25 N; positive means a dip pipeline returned 9.7 N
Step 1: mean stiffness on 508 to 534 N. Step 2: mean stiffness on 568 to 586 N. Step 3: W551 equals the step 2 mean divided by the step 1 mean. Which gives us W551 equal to 1.20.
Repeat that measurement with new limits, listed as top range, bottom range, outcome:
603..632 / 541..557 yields 1.14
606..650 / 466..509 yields 0.83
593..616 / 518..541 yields 1.52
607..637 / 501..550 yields 1.07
